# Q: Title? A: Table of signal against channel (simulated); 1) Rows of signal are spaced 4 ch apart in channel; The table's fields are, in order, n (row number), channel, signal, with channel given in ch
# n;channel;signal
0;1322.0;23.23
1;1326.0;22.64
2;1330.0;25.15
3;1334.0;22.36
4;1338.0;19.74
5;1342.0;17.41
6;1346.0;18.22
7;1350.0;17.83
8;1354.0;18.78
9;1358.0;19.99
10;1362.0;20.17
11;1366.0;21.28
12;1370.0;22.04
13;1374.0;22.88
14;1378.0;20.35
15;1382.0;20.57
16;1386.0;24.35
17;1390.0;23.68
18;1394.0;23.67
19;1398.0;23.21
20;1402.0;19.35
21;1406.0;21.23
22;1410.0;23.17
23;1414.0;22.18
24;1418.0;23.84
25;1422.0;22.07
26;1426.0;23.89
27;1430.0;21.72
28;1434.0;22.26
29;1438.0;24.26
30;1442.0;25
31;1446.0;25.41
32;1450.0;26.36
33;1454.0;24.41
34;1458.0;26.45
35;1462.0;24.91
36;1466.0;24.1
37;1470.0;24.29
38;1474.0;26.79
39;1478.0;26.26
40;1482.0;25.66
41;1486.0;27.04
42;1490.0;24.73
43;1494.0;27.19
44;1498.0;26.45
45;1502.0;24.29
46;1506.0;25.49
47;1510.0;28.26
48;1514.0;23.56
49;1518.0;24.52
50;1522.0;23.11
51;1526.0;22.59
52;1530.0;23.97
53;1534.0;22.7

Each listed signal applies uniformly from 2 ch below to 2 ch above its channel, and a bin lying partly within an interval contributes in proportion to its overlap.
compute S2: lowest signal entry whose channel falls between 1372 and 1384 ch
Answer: 20.35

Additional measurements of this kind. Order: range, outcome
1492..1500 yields 26.45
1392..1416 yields 19.35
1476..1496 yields 24.73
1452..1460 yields 24.41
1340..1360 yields 17.41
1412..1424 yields 22.07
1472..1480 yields 26.26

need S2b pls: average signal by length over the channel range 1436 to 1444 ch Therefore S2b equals 24.6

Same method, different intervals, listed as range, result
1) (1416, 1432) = 22.9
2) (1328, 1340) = 22.4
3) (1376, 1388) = 21.8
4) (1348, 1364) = 19.2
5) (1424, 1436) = 22.6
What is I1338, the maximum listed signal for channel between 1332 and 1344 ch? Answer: 22.36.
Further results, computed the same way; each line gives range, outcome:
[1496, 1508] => 26.45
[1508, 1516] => 28.26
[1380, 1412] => 24.35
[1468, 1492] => 27.04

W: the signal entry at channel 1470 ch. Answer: 24.29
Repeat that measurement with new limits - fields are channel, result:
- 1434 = 22.26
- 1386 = 24.35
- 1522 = 23.11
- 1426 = 23.89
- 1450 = 26.36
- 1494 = 27.19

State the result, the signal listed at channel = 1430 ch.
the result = 21.72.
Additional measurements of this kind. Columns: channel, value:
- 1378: 20.35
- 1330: 25.15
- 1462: 24.91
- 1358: 19.99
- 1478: 26.26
